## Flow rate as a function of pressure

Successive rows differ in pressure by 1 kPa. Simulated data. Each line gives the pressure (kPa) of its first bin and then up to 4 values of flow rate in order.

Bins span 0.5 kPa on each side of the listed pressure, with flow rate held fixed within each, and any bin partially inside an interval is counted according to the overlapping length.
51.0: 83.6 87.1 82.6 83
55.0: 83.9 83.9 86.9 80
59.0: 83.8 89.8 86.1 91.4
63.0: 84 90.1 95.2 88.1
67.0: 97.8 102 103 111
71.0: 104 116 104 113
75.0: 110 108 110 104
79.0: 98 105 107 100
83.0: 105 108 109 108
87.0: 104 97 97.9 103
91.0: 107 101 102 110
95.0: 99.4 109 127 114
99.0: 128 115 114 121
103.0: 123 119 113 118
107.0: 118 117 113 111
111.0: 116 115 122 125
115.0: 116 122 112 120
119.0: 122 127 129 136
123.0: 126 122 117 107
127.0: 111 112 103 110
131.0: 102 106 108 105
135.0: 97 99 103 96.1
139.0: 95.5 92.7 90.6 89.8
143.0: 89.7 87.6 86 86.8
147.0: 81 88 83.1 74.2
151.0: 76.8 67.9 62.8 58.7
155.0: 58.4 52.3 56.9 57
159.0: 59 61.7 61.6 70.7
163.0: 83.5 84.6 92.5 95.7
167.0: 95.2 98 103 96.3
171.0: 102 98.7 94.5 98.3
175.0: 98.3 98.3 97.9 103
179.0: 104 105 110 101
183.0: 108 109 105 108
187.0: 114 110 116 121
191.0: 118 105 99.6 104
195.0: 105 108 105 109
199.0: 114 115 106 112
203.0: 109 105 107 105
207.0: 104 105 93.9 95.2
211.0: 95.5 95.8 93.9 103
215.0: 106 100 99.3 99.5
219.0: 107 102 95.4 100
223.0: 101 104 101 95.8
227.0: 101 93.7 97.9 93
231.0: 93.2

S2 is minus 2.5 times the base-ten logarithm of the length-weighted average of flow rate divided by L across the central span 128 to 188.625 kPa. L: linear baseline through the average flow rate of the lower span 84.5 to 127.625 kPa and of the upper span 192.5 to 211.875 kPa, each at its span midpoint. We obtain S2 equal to 0.20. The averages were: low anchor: 115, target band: 90.8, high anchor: 105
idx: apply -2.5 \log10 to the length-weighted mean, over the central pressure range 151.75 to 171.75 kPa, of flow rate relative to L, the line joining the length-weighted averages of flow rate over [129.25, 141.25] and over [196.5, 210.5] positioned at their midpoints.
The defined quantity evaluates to 0.32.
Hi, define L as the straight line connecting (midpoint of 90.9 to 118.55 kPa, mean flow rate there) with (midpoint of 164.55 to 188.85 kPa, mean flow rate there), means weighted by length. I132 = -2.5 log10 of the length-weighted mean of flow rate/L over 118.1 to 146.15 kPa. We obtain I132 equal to 0.04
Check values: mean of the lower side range 115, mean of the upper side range 102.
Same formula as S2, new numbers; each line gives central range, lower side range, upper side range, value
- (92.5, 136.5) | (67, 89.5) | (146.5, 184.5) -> -0.18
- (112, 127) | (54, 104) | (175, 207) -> -0.16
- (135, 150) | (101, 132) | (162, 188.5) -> 0.21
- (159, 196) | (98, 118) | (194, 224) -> 0.09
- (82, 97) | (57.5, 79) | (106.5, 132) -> 0.01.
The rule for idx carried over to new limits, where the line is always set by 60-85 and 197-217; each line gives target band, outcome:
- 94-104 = -0.144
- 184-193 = -0.078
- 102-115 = -0.152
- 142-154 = 0.275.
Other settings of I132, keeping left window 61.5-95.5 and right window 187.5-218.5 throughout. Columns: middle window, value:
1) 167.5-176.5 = 0.065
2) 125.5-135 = -0.029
